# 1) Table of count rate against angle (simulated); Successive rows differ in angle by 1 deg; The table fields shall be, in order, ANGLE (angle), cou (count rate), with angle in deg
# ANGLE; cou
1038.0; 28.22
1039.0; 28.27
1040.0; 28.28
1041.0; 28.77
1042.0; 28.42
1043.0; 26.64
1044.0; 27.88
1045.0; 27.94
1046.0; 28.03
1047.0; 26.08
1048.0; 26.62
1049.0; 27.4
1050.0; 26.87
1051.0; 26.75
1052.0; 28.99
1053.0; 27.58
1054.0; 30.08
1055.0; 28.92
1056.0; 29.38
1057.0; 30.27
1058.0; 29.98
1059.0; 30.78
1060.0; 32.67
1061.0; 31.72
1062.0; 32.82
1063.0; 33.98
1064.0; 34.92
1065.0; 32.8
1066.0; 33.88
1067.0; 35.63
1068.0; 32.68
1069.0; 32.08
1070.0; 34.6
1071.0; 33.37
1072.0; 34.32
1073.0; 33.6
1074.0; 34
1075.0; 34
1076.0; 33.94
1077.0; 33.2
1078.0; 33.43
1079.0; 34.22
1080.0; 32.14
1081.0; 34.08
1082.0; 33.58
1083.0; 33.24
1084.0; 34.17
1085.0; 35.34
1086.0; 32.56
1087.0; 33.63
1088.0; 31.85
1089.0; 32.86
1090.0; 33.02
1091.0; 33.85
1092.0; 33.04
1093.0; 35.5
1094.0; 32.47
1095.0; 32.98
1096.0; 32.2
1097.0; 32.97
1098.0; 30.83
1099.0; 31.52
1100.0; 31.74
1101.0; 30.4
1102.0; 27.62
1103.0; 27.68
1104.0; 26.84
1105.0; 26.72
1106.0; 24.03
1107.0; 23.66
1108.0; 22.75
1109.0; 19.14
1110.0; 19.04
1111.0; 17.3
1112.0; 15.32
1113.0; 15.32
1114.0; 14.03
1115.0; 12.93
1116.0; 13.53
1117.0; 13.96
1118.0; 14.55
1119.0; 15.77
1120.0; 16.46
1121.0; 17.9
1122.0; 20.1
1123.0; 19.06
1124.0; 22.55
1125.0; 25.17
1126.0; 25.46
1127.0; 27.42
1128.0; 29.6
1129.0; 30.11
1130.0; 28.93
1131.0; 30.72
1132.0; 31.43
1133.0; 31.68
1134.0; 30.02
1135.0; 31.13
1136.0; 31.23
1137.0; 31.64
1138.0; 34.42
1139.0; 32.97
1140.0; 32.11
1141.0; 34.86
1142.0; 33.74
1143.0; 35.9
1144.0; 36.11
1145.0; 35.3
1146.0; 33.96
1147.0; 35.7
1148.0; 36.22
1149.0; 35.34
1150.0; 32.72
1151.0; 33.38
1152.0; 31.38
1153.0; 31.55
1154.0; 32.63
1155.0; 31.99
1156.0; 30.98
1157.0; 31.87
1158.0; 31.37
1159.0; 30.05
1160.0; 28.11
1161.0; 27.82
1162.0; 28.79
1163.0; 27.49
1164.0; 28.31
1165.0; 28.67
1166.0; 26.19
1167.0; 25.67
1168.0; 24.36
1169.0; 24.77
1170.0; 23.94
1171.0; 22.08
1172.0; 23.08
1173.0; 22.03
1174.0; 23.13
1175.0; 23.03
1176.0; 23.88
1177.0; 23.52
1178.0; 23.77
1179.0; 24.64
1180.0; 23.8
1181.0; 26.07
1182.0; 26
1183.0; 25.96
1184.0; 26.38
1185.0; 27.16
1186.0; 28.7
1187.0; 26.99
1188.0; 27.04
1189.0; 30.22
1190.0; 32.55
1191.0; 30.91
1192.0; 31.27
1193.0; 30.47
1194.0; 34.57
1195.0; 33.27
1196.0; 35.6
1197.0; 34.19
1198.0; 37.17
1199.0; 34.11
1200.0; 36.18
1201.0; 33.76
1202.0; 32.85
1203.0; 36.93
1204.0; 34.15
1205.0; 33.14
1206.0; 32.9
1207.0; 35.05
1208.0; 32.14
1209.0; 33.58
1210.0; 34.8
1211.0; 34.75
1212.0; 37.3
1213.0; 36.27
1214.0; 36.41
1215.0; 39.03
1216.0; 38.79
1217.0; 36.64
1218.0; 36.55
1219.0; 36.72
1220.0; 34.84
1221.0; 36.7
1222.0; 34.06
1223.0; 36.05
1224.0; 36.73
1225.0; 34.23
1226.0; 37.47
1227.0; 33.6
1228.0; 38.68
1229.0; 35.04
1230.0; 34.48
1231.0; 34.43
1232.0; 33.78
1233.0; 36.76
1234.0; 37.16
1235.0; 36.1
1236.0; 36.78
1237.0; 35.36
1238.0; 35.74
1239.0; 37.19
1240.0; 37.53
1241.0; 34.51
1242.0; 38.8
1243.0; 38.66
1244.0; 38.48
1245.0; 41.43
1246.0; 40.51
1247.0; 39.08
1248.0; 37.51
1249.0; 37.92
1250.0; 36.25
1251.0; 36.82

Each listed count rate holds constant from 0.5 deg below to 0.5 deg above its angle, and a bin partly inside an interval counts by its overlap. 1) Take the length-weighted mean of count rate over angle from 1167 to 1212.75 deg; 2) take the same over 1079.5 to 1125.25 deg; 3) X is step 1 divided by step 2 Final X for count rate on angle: 1.14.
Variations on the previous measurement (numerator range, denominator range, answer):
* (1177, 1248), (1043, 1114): 1.13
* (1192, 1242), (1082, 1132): 1.36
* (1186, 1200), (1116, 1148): 1.15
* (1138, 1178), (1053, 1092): 0.90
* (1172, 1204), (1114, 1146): 1.10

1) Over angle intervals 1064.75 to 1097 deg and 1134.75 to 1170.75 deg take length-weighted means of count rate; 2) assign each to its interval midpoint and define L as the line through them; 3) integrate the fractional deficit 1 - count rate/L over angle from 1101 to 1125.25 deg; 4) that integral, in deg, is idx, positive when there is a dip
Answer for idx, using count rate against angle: 9.5 deg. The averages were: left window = 33.5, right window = 31.1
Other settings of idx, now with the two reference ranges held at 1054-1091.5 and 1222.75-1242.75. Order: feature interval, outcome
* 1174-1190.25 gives 4.2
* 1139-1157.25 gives 0.4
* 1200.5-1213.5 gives 0.4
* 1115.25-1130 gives 5.6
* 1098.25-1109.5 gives 2.3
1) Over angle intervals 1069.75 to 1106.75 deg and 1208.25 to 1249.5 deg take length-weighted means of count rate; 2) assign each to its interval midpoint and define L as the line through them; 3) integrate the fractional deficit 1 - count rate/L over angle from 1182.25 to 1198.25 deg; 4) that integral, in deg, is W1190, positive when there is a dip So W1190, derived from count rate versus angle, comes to 2.17 deg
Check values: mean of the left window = 32.2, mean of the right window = 36.6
